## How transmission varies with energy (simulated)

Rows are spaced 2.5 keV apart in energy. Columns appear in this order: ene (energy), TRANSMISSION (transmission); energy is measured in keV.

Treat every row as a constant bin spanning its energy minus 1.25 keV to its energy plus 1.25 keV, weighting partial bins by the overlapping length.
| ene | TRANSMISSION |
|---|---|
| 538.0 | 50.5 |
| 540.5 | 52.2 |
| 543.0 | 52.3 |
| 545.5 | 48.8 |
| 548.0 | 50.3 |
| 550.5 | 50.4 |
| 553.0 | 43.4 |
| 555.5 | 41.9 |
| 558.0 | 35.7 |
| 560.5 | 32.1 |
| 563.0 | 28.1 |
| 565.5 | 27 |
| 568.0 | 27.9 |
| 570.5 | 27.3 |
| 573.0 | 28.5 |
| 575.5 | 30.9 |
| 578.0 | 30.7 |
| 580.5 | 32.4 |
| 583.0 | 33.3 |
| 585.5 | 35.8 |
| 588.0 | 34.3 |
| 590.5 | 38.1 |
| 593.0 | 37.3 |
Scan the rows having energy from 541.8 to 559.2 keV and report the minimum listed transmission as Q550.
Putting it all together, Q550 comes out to 35.7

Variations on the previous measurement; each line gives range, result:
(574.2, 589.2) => 30.7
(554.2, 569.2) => 27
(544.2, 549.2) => 48.8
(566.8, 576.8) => 27.3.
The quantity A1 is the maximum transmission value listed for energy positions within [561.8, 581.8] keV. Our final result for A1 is 32.4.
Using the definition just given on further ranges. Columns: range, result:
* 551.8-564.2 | 43.4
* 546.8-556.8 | 50.4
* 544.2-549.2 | 50.3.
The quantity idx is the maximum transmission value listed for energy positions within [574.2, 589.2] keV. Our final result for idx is 35.8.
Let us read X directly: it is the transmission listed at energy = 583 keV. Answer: 33.3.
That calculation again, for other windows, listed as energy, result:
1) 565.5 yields 27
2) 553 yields 43.4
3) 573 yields 28.5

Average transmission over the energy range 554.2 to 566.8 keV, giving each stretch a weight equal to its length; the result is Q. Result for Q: 33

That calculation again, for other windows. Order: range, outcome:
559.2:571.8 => 28.5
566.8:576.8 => 28.7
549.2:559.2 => 42.9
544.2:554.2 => 48.3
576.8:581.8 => 31.6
